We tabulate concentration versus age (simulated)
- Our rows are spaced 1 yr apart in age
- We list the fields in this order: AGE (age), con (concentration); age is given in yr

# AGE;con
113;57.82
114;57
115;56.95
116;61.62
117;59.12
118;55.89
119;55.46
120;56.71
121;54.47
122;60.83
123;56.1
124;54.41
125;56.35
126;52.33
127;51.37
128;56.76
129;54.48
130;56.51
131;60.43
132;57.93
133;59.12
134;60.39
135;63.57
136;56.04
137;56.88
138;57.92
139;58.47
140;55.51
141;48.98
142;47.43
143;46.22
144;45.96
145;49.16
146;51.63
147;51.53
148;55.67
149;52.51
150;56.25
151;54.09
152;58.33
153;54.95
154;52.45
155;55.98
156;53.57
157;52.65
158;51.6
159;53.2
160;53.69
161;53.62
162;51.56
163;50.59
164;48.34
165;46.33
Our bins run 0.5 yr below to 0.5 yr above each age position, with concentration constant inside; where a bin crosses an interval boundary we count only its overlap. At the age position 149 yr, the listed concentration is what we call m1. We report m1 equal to 52.51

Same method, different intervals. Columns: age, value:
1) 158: 51.6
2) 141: 48.98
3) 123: 56.1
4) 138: 57.92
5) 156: 53.57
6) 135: 63.57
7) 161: 53.62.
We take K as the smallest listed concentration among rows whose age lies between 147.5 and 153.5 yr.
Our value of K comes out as 52.51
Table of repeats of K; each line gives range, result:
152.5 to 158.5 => 51.6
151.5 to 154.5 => 52.45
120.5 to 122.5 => 54.47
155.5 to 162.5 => 51.56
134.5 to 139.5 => 56.04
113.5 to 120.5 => 55.46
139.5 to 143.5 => 46.22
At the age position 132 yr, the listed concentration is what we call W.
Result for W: 57.93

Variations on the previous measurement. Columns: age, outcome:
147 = 51.53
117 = 59.12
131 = 60.43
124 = 54.41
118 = 55.89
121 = 54.47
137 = 56.88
